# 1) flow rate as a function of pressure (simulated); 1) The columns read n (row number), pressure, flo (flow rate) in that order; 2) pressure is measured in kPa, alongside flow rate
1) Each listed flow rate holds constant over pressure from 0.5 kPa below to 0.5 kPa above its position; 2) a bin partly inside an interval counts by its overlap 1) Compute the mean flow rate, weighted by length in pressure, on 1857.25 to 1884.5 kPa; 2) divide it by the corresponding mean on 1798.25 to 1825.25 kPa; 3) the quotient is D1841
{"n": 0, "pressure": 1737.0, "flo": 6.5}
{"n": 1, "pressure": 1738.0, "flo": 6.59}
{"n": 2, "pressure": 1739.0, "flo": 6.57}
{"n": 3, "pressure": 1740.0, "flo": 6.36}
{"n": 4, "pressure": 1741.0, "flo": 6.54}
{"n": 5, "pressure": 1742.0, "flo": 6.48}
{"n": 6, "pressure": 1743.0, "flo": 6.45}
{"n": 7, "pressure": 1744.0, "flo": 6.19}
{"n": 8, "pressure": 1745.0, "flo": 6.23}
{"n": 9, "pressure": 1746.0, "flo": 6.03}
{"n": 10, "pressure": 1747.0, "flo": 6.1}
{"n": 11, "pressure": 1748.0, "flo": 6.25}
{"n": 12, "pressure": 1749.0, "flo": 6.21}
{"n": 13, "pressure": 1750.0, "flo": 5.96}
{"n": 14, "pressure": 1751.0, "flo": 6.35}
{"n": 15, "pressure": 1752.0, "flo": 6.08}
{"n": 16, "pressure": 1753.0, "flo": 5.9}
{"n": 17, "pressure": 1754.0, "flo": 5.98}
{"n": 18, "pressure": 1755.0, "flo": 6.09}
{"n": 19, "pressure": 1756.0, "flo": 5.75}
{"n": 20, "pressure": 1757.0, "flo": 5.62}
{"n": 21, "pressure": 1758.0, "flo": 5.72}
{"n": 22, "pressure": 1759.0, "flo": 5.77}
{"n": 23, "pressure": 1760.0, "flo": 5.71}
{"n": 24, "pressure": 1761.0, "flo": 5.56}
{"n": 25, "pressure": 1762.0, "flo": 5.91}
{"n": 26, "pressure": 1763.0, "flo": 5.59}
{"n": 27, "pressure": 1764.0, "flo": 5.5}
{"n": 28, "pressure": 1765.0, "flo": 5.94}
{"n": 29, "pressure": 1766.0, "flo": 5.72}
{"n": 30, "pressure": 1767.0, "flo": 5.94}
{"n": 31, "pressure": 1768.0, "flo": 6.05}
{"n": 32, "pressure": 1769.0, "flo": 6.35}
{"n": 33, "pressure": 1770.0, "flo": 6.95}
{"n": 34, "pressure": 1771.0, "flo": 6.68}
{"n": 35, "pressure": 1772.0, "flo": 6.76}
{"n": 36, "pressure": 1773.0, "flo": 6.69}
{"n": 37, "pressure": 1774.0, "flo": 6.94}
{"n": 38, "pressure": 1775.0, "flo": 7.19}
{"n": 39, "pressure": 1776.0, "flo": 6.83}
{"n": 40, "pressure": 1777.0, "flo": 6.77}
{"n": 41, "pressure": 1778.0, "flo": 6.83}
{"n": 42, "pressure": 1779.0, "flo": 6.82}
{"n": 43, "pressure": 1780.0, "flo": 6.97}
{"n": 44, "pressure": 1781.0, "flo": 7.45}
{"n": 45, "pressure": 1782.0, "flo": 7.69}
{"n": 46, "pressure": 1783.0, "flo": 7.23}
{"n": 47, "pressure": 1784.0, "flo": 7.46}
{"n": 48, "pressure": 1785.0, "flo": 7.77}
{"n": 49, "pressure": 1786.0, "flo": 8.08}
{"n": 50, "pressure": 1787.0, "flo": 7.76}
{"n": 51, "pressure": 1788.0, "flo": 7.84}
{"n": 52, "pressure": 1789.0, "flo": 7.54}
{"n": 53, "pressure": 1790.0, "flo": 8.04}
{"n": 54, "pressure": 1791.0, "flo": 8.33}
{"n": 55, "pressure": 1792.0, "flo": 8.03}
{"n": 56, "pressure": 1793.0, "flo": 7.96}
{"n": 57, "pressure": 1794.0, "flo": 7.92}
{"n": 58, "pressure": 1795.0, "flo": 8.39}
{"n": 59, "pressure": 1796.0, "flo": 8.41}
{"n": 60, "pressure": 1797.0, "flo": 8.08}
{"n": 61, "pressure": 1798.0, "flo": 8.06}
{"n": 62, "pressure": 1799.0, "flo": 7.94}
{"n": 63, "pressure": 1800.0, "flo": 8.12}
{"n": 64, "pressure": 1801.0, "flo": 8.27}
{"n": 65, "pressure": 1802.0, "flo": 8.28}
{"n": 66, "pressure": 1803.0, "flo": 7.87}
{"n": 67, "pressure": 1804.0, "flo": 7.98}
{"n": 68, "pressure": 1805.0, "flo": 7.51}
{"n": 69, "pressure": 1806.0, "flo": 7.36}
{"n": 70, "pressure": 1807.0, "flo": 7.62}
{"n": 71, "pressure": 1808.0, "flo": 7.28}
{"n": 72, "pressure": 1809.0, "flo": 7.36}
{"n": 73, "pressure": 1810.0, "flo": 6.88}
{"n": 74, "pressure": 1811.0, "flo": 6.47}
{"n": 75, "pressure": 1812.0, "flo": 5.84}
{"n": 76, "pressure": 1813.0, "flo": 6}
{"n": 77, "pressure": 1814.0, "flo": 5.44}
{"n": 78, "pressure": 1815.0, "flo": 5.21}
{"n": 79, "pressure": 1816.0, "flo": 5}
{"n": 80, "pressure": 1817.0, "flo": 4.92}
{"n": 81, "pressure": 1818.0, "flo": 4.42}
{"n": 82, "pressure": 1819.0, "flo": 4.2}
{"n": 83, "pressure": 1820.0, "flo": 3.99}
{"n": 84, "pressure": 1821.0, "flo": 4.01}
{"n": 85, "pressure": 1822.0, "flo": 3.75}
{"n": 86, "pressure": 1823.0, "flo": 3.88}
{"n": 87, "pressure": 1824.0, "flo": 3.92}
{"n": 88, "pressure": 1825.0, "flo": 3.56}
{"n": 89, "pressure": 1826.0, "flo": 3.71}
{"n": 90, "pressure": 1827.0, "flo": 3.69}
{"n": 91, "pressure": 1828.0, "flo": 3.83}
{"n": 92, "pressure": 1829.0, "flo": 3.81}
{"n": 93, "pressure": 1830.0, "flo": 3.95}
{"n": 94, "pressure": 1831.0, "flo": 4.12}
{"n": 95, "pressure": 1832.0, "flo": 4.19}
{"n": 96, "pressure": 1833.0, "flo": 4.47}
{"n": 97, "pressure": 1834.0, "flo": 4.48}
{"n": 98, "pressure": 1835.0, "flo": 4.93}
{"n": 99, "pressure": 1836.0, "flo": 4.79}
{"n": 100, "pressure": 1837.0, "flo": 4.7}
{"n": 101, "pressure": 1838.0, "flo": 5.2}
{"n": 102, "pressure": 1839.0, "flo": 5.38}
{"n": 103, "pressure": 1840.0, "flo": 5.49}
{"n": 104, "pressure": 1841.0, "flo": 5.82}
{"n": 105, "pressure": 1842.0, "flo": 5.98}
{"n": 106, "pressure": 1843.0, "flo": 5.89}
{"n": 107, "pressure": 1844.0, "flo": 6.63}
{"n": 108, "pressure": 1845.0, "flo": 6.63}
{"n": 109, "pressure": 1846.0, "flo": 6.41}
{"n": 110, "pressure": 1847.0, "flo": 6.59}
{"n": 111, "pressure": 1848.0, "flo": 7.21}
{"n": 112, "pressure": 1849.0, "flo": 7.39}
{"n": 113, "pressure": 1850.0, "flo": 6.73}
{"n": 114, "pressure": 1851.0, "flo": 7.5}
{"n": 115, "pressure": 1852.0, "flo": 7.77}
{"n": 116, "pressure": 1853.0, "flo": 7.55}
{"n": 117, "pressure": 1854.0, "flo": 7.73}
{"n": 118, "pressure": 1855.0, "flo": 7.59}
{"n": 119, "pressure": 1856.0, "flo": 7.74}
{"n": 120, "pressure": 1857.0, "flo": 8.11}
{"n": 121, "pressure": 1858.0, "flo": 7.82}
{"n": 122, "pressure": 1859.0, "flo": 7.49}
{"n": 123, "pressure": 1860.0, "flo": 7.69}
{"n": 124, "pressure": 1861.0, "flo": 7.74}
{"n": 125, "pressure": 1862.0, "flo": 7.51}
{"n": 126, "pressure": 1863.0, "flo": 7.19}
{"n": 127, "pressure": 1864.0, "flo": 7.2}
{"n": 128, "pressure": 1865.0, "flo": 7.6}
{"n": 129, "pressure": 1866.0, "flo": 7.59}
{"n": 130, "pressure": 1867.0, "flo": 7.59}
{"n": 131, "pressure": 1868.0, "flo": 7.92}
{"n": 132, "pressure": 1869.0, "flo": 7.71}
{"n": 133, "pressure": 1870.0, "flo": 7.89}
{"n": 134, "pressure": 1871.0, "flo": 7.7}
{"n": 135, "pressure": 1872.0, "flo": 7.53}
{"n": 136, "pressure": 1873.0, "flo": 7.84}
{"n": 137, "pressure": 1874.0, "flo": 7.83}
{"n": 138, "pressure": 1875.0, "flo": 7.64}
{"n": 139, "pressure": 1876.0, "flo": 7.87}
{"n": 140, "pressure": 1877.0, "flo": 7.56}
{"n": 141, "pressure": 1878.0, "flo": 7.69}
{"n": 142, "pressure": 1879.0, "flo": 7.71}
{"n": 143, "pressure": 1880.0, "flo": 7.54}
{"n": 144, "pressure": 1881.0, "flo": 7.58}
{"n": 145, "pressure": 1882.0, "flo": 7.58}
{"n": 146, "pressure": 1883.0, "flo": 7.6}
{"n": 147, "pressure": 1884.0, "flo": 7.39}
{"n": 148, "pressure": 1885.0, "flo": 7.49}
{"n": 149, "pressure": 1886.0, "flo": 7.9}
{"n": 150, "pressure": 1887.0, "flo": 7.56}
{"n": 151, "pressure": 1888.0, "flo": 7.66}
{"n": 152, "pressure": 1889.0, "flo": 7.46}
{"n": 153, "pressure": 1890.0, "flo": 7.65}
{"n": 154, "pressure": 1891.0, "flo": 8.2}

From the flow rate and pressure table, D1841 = 1.26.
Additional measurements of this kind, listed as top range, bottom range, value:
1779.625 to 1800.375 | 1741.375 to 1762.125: 1.31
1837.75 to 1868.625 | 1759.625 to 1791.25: 1.03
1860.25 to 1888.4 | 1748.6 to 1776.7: 1.24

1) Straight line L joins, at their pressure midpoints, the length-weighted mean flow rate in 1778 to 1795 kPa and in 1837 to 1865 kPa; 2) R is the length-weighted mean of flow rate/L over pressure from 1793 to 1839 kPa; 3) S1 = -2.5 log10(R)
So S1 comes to 0.26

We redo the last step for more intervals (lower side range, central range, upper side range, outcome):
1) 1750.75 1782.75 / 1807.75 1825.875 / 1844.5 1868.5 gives 0.34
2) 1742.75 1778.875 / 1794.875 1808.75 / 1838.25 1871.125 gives -0.20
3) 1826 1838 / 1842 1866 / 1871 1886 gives -0.23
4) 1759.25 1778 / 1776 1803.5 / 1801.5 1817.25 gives -0.19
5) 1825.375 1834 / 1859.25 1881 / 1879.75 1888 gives -0.15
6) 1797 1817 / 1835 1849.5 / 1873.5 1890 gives 0.22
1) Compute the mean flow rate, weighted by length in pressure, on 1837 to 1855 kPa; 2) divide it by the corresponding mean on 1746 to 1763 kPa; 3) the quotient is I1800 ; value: 1.11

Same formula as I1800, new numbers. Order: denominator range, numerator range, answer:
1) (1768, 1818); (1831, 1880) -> 0.95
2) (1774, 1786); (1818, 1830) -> 0.54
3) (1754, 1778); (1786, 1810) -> 1.28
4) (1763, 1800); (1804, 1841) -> 0.70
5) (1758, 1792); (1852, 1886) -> 1.12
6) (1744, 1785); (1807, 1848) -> 0.81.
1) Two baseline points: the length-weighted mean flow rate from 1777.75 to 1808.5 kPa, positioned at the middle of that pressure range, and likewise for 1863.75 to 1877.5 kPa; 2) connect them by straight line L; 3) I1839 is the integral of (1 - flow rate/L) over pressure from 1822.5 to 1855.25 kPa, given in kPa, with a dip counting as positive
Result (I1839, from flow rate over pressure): 9.5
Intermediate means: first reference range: 7.78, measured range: 5.48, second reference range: 7.69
